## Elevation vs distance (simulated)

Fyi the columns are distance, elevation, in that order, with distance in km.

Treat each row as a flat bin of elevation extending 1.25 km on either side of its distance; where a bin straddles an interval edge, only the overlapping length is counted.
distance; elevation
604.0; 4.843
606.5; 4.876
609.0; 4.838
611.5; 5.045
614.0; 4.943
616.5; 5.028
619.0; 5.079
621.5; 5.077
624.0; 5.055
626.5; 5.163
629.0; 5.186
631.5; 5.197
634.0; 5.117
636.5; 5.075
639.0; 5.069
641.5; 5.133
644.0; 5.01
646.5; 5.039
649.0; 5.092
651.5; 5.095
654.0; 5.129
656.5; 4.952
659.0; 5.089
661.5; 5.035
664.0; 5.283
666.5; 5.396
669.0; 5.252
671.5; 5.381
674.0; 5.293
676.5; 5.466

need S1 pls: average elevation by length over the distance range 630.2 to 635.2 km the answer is 5.16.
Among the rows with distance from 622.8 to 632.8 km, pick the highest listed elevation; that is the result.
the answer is 5.197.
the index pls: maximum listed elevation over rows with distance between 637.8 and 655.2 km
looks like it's 5.133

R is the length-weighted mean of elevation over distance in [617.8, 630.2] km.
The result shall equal 5.11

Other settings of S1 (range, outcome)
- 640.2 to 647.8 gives 5.06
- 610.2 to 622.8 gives 5.03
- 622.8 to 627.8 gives 5.11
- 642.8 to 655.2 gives 5.07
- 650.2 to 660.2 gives 5.07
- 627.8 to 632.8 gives 5.19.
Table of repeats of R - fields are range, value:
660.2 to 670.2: 5.24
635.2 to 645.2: 5.07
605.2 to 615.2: 4.93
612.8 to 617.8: 4.99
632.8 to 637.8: 5.1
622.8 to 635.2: 5.14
